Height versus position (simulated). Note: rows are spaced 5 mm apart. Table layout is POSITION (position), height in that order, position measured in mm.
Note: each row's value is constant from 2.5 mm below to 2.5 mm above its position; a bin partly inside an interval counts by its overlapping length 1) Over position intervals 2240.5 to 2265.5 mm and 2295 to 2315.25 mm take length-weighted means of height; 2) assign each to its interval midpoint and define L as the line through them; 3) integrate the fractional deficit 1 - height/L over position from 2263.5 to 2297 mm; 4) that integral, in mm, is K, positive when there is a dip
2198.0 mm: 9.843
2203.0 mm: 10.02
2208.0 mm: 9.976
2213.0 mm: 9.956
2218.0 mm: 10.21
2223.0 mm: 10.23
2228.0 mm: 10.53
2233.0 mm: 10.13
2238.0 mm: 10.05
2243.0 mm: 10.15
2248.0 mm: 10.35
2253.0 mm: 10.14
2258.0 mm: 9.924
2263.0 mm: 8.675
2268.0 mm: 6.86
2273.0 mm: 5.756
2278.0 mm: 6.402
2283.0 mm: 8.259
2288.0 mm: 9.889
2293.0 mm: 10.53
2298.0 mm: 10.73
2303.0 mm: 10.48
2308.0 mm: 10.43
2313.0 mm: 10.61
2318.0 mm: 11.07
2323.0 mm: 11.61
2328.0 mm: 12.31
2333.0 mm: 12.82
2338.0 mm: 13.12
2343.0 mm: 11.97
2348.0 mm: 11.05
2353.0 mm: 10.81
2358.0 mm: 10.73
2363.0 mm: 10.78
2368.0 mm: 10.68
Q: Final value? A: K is 6.95 mm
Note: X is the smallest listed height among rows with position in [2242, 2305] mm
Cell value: 5.756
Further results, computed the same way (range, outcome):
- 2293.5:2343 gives 10.43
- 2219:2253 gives 10.05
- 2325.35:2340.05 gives 12.31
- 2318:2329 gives 11.07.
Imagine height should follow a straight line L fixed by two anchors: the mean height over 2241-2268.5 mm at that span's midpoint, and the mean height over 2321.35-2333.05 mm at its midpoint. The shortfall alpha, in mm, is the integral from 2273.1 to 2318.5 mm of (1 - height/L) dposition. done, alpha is 6.23 mm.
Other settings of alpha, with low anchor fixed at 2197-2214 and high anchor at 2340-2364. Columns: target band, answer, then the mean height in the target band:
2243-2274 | 4.5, 8.88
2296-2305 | 0.1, 10.6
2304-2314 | 0.3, 10.5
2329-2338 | -1.5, 12.8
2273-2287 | 4.3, 7.32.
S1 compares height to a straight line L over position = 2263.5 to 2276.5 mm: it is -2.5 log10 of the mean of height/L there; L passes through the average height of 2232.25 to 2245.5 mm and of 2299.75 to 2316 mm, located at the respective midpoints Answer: 0.47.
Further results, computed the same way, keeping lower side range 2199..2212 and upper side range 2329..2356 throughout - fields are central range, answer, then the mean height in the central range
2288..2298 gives 0.082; 10.4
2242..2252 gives 0.034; 10.2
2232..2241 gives 0.035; 10.1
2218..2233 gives -0.005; 10.3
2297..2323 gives 0.072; 10.8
